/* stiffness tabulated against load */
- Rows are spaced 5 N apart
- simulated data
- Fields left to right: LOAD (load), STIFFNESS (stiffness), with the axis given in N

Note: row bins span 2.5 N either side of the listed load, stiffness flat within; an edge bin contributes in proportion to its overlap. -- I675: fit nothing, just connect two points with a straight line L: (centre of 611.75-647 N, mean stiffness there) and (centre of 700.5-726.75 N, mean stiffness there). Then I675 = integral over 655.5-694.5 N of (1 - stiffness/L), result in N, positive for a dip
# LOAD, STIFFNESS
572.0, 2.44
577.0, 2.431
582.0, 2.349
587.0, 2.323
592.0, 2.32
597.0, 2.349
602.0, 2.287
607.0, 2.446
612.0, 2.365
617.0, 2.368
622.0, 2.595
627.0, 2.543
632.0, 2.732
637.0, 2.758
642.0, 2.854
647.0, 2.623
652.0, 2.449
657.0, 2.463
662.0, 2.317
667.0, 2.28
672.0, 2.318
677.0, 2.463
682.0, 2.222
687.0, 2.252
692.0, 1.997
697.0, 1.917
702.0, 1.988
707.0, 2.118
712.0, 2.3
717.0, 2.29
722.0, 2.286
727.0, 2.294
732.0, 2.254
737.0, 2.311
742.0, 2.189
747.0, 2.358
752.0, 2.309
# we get 1.9 N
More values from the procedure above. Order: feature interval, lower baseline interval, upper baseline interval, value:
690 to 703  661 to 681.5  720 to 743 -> 1.9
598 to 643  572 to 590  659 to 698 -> -4.2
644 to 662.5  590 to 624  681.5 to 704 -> -2.3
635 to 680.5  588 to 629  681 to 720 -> -4.7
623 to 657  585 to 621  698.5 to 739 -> -4.8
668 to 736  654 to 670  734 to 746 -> 2.8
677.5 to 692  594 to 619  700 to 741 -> 0.3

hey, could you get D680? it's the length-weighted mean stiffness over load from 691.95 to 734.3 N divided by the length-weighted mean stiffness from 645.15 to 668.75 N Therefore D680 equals 0.89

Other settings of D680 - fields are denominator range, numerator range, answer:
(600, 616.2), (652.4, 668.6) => 1.00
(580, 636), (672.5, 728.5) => 0.90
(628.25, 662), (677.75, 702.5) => 0.81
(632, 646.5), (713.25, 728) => 0.83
